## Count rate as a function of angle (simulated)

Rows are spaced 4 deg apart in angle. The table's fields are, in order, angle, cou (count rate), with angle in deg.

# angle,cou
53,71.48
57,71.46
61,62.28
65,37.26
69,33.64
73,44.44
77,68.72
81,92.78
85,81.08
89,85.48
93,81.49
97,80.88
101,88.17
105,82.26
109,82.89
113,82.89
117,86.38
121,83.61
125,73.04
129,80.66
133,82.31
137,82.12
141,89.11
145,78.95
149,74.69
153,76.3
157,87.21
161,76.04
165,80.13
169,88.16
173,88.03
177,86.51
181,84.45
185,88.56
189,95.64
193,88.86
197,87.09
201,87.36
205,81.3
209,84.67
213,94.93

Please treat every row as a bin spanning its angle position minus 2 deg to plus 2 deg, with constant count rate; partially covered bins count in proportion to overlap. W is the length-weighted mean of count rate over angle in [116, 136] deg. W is 81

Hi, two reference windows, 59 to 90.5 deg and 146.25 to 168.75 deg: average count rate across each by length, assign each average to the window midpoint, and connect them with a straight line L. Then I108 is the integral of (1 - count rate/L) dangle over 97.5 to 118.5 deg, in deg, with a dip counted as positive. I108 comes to -4.4 deg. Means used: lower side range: 62.9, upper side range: 79.6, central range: 84.2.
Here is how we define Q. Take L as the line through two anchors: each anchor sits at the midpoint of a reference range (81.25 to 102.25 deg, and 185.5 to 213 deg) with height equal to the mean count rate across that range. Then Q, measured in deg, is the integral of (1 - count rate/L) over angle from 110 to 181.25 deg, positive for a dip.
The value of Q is 3.2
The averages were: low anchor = 84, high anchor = 88.1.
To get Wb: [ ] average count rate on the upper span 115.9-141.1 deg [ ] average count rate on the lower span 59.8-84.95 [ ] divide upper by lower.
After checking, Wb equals 1.40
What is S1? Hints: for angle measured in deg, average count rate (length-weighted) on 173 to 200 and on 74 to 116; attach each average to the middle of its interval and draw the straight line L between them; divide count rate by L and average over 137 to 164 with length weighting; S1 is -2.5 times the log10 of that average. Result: 0.07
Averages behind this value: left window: 81.8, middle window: 80.5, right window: 88.4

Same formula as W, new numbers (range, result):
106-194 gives 83.4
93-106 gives 83.5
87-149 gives 82.4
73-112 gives 80.7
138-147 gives 83.8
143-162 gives 78.8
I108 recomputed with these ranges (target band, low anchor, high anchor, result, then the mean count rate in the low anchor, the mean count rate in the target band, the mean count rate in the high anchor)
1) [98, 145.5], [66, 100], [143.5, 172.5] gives -4.4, 70.6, 82.8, 80.6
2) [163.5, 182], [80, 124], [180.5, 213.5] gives 0.3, 83.9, 85.7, 88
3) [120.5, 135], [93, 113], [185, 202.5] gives 0.9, 83.3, 79.5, 89.7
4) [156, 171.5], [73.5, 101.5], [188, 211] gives 0.4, 80.3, 82.8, 87.1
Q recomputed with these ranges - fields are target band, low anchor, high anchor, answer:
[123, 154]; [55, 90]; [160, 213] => -1.21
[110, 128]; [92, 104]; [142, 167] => 0.11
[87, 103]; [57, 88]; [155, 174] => -4.06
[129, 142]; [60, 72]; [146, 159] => -2.05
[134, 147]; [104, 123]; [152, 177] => 0.02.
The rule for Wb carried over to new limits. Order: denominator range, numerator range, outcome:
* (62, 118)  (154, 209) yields 1.18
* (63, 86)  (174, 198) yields 1.51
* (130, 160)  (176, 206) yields 1.08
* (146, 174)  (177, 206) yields 1.08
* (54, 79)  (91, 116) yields 1.55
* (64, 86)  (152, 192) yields 1.43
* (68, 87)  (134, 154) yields 1.23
